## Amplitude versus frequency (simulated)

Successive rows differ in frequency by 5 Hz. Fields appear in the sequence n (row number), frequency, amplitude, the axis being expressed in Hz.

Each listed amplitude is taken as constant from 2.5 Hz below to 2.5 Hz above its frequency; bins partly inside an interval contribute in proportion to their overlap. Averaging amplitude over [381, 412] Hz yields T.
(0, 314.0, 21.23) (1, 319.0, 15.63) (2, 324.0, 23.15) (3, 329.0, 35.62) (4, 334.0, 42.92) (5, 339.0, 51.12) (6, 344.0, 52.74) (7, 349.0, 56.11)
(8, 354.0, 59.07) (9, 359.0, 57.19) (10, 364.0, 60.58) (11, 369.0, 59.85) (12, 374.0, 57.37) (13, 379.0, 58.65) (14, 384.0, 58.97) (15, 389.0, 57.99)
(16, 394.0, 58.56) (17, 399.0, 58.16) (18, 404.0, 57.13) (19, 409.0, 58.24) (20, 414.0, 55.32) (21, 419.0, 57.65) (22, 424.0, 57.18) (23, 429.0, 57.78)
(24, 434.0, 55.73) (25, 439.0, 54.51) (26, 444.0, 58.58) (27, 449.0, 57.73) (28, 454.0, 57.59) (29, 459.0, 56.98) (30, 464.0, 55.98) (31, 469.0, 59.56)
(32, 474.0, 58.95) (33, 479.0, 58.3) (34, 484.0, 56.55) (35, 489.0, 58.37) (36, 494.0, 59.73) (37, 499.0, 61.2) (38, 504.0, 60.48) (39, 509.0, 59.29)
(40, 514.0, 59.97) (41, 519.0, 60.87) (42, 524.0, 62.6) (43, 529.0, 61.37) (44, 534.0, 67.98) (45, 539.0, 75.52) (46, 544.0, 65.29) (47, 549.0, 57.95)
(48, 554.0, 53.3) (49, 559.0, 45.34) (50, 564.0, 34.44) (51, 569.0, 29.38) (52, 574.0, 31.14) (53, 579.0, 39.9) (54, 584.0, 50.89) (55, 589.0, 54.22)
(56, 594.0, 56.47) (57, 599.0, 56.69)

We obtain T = 58.1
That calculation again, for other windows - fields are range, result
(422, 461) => 57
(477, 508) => 59.1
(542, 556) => 58.8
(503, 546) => 63.8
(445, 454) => 57.8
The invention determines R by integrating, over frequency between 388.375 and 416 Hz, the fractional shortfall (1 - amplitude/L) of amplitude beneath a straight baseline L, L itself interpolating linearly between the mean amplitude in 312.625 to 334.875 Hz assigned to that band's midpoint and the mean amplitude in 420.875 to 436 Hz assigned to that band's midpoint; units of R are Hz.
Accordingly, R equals -4.7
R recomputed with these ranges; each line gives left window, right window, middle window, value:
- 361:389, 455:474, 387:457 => 1.21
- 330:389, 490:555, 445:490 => 1.54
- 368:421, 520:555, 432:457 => 1.30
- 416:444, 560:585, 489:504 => -4.02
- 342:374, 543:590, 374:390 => -0.62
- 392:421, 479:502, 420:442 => 0.55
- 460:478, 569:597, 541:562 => -2.84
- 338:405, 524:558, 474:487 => 0.66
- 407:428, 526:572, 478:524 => -3.56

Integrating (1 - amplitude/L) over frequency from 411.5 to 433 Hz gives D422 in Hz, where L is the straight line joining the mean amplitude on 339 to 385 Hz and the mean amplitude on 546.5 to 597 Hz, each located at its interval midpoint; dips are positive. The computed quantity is -1.2 Hz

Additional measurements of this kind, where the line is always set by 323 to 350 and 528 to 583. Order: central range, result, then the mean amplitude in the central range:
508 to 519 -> -2.3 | 60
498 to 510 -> -2.7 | 60.3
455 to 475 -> -4.1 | 57.8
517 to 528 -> -2.6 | 61.7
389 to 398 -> -2.5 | 58.3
